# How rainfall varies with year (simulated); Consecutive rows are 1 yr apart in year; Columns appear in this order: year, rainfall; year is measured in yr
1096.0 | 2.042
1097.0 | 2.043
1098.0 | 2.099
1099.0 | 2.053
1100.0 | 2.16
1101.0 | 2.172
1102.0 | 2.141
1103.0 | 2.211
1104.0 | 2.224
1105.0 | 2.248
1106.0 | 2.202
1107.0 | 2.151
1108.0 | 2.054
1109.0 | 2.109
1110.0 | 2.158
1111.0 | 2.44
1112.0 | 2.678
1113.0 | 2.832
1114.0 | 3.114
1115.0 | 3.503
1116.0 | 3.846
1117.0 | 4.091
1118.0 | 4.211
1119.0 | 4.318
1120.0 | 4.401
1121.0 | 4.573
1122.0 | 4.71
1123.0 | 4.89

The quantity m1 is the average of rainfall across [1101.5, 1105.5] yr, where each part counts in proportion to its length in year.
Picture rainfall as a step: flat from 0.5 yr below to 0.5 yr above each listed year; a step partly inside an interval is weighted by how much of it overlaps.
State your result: 2.21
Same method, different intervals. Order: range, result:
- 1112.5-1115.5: 3.15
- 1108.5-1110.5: 2.13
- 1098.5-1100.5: 2.11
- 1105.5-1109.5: 2.13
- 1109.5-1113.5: 2.53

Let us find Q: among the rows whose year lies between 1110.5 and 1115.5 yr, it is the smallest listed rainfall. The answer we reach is 2.44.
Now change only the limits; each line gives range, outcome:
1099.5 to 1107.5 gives 2.141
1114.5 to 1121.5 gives 3.503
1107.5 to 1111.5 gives 2.054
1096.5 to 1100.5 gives 2.043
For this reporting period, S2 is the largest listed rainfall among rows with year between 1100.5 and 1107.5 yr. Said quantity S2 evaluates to 2.248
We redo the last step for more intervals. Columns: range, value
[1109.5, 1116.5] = 3.846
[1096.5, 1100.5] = 2.16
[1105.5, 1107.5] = 2.202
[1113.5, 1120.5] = 4.401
